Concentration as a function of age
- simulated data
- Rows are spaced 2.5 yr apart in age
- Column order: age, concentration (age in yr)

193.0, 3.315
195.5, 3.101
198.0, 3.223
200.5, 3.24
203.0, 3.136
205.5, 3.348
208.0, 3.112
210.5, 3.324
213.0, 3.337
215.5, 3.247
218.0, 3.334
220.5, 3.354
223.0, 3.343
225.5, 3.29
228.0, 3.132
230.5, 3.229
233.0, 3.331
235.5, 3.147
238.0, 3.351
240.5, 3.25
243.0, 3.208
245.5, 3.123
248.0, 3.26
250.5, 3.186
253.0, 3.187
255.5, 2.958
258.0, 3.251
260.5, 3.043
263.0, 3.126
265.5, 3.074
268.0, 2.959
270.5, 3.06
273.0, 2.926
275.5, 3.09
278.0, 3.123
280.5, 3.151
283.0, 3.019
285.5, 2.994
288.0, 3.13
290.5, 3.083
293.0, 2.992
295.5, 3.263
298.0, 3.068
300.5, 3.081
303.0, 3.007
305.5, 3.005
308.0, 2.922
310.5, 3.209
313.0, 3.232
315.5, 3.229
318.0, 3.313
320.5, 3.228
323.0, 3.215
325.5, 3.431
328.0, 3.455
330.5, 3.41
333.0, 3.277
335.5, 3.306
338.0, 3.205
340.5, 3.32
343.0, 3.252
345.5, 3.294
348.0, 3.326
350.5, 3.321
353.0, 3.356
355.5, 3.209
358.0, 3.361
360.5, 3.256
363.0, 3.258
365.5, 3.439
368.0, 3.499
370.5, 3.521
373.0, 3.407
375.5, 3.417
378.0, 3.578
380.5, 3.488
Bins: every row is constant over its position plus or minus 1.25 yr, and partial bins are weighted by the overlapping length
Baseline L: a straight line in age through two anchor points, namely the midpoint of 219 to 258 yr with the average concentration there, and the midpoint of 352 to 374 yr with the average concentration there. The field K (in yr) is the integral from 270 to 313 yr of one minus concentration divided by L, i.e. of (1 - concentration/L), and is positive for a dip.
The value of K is 2.81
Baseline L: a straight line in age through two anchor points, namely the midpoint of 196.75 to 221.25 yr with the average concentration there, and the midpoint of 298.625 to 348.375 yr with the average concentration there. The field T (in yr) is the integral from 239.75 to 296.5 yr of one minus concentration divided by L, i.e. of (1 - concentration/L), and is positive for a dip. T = 2.49 yr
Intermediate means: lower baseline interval 3.26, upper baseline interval 3.23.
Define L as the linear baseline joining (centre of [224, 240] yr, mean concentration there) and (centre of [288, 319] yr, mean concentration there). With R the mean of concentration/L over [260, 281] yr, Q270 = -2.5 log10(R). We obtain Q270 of 0.04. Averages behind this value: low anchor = 3.25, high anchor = 3.12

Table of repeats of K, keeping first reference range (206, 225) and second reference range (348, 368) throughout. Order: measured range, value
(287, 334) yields 1.84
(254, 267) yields 0.85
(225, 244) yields 0.34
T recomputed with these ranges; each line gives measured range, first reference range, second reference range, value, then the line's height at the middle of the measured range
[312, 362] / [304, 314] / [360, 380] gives -0.89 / 3.24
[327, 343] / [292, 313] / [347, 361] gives -0.49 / 3.22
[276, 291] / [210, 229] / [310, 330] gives 0.97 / 3.3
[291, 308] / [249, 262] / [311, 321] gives 0.83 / 3.22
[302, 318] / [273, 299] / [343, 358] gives 0.24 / 3.16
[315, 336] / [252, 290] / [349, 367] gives -0.63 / 3.23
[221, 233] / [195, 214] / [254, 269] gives -0.36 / 3.17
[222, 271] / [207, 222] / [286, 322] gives 0.81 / 3.23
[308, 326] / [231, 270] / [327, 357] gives 0.20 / 3.27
